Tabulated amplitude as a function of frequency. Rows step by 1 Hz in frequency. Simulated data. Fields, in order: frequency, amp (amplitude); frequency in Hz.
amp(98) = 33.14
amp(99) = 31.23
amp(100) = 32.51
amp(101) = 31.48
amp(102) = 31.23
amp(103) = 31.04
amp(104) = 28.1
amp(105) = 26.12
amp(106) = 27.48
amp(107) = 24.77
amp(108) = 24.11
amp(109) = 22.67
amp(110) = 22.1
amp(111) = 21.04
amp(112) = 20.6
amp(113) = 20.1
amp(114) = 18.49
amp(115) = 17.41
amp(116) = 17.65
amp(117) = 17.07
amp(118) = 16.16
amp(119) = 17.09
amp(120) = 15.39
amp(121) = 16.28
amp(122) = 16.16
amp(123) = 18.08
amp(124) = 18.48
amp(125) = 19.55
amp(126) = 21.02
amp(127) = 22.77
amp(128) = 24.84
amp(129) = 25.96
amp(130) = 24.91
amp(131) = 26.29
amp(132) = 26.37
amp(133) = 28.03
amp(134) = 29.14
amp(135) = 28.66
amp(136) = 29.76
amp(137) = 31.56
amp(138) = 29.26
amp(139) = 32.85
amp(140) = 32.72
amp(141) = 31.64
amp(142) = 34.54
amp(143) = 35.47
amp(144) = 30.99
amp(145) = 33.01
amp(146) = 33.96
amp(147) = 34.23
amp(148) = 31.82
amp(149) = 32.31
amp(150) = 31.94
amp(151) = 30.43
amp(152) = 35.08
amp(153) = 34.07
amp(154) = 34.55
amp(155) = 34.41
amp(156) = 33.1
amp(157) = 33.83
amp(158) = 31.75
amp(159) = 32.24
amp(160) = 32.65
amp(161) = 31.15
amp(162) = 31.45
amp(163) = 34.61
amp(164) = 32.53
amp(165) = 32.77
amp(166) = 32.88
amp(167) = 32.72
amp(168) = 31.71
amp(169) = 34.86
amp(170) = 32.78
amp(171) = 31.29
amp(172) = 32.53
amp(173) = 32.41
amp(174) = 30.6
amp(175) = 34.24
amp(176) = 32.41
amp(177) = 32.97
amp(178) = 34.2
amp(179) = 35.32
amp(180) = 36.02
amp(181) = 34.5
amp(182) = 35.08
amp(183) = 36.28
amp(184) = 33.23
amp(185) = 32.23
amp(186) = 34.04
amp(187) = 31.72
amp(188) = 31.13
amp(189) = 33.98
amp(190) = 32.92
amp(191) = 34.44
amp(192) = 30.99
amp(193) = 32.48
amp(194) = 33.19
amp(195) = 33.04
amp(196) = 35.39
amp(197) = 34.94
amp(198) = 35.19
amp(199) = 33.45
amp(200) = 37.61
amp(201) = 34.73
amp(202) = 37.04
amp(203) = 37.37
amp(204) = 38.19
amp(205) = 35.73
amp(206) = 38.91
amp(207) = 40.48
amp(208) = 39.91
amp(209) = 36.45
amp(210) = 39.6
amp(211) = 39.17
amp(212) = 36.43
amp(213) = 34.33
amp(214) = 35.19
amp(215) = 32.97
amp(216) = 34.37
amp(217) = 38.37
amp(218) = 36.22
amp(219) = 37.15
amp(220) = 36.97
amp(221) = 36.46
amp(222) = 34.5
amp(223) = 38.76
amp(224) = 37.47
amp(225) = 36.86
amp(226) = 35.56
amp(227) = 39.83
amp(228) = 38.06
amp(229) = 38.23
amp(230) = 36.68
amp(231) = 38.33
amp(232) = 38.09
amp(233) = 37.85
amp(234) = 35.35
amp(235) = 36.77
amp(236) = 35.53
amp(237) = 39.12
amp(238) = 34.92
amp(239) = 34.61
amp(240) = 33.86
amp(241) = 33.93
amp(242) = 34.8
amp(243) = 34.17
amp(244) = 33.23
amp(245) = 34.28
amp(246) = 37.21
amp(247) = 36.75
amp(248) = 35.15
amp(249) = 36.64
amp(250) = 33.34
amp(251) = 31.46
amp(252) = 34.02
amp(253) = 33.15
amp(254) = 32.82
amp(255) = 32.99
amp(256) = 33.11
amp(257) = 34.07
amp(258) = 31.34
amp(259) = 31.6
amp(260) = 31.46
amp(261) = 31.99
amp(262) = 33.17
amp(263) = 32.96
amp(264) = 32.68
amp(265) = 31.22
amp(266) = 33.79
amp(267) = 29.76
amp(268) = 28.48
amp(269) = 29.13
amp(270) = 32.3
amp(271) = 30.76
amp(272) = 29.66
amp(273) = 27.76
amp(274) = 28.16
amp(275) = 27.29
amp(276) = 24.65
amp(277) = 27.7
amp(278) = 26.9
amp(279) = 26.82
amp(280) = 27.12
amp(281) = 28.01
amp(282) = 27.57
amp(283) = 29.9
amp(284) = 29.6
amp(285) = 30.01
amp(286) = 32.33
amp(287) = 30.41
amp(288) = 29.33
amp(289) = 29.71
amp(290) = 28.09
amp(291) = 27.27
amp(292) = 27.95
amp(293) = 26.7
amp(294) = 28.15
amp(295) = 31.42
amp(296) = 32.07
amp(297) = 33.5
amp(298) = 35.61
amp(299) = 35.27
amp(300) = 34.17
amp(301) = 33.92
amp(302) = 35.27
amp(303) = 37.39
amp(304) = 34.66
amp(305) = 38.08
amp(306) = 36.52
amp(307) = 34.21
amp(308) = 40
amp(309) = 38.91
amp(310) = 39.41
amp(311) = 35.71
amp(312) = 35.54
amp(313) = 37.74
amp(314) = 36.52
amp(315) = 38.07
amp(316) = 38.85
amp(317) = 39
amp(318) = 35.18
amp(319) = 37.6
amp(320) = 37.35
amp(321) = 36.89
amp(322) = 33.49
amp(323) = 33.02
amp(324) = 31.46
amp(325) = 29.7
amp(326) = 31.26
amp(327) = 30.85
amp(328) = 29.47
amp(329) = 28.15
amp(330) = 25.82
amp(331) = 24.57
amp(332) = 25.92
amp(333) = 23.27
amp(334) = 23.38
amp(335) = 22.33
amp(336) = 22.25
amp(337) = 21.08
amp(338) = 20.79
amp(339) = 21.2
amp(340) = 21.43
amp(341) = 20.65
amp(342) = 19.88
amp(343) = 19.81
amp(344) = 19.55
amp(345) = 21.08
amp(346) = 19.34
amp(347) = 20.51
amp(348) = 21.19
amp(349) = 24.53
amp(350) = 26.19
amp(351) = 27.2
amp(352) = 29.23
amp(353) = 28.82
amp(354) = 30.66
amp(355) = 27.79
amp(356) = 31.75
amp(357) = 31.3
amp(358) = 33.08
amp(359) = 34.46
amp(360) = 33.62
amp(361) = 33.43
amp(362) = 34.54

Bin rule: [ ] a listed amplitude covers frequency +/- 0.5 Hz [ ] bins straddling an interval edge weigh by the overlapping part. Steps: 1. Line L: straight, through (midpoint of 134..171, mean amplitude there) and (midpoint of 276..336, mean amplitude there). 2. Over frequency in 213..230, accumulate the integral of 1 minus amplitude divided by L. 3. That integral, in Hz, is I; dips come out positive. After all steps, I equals -2.3 Hz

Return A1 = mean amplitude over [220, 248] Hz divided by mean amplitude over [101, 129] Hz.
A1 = 1.7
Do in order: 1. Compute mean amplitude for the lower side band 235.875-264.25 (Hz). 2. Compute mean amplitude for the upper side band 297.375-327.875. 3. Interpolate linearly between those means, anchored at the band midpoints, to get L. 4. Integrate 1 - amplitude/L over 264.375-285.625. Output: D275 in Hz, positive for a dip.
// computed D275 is 3.5 Hz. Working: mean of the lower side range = 33.9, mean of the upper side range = 35.6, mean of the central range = 28.9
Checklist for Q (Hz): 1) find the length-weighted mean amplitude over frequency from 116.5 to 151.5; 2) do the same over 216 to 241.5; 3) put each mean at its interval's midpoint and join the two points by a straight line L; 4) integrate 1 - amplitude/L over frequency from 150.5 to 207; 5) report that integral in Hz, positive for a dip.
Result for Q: -4.5 Hz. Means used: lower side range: 26.5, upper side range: 36.7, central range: 33.8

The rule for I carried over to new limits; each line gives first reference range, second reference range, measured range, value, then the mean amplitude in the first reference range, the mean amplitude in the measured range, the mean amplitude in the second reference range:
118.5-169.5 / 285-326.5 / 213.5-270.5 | -4.61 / 29.3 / 34.7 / 34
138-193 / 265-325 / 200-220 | -2.54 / 33.1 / 37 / 32.4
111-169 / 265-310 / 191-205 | -2.78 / 27.8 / 34.9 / 31.1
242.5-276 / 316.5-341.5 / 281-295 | 0.69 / 32.2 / 29.1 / 28.2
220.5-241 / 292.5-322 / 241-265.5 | 1.98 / 36.8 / 33.5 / 35.6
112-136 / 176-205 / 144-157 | -3.29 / 21.3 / 33.2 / 34.3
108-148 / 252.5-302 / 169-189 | -4.97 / 24.8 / 33.4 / 30.5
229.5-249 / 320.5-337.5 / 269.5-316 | -1.67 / 35.8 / 32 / 27.8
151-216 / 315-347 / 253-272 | -0.81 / 34.2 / 31.8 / 27.3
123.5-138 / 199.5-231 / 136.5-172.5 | -4.95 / 25.7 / 32.8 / 37.1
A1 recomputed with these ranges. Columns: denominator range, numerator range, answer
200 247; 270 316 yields 0.87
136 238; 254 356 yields 0.87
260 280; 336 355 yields 0.78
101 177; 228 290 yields 1.15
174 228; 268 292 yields 0.81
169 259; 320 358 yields 0.74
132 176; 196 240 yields 1.14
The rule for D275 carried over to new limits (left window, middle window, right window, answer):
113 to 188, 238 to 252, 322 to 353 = -3.9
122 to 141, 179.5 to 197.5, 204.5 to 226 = -0.1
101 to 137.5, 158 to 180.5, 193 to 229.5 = -1.9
